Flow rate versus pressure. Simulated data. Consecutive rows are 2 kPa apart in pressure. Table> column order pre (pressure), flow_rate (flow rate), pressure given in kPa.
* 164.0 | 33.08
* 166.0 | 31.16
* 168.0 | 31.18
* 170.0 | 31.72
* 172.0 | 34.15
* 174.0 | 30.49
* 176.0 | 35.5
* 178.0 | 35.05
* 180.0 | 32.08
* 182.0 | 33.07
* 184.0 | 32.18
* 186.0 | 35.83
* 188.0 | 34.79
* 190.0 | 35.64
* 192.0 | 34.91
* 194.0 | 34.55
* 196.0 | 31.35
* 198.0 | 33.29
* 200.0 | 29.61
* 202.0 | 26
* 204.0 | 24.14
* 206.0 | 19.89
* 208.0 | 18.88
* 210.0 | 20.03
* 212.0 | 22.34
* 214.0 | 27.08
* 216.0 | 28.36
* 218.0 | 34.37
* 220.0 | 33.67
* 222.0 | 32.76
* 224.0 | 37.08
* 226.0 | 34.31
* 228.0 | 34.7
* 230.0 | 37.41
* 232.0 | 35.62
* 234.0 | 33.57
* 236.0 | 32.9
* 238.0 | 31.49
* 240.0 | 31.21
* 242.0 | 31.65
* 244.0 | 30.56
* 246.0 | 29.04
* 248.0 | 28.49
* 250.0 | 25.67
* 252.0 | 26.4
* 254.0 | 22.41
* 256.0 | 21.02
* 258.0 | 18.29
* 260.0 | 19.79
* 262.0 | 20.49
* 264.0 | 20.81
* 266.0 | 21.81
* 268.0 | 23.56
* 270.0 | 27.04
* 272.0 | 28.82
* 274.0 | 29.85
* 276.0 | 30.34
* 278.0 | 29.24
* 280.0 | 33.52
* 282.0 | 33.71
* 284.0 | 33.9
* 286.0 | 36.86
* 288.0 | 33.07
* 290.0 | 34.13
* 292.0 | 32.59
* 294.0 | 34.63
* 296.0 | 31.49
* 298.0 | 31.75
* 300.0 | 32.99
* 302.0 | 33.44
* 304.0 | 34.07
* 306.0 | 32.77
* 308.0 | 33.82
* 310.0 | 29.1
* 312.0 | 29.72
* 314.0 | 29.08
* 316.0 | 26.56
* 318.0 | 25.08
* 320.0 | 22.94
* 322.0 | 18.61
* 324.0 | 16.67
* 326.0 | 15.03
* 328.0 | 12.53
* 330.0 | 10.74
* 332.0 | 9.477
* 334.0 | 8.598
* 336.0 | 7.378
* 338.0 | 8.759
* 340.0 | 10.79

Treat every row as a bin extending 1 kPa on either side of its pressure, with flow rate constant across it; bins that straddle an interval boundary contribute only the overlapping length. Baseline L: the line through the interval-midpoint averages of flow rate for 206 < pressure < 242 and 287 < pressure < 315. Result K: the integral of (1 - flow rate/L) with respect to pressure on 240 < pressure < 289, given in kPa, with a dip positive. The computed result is 6.41 kPa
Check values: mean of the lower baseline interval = 30.6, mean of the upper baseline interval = 32.3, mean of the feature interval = 27.4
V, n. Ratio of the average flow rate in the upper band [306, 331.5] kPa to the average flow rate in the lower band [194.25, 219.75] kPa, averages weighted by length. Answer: 0.8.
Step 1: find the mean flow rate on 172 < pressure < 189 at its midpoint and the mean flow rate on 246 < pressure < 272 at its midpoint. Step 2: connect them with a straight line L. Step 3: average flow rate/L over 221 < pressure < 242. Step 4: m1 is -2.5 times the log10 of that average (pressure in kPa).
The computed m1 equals -0.25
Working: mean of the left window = 33.7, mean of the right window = 23.4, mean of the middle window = 34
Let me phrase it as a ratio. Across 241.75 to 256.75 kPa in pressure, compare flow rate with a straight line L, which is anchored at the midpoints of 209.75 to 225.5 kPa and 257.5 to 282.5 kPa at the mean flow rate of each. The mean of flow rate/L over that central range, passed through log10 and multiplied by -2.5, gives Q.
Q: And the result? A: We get 0.03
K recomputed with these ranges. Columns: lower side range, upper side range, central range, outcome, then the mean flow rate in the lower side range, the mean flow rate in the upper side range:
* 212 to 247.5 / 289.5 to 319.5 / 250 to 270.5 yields 6.2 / 32.3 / 31.2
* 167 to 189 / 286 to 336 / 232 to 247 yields -1.0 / 33.3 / 25.6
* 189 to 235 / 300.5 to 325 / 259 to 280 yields 2.4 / 30.4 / 27.8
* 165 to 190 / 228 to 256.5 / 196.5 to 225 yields 3.5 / 33.2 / 30.1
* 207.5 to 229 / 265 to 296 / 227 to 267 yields 3.3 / 29.7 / 30.9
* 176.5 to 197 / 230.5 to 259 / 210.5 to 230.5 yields -0.6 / 34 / 28.6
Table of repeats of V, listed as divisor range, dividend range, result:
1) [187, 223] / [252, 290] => 0.93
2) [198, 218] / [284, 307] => 1.34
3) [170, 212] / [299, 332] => 0.81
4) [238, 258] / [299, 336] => 0.85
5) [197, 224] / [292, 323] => 1.09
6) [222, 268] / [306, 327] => 0.88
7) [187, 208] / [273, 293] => 1.10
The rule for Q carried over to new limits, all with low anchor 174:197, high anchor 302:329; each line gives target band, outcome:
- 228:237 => -0.13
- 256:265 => 0.40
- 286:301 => -0.23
